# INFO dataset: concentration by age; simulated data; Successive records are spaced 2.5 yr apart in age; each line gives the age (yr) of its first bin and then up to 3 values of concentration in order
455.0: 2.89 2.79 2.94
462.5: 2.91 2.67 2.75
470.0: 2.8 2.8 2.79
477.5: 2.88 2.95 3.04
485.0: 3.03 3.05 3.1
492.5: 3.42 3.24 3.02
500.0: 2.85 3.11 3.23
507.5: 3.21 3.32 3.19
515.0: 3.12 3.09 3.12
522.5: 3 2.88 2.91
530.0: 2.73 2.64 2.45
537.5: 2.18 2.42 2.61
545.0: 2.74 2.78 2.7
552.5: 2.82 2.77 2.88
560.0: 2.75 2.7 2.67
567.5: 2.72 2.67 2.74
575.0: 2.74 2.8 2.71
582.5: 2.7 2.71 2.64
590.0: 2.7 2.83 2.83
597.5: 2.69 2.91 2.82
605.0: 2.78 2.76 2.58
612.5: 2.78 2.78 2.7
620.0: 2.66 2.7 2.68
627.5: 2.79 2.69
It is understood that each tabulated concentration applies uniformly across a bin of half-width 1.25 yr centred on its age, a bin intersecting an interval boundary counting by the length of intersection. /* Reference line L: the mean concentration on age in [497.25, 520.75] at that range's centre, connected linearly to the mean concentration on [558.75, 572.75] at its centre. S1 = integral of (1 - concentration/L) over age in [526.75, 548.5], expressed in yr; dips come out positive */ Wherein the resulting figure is 2.37 yr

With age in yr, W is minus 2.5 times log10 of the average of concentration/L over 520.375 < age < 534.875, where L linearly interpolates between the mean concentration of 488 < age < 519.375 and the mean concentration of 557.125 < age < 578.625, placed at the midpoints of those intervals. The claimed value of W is 0.07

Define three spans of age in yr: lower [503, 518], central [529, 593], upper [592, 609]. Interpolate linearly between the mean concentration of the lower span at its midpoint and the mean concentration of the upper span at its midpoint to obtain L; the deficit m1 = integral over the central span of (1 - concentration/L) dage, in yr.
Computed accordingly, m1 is 6.2 yr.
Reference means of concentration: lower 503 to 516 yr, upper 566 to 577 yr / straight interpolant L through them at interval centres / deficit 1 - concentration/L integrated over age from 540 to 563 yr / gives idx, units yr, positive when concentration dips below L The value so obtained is 1.15 yr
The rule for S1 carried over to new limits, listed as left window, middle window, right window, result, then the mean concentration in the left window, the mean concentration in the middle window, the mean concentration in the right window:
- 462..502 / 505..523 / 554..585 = -1.8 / 2.96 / 3.16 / 2.74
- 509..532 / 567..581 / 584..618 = 0.6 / 3.02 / 2.73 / 2.75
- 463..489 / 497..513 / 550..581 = -1.7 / 2.88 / 3.14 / 2.75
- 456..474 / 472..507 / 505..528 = -1.1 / 2.81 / 3.05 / 3.11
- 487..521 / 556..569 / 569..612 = 0.6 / 3.15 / 2.74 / 2.74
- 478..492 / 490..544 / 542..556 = -0.8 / 3.05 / 2.94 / 2.74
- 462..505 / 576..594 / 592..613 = 0.5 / 2.97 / 2.73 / 2.77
